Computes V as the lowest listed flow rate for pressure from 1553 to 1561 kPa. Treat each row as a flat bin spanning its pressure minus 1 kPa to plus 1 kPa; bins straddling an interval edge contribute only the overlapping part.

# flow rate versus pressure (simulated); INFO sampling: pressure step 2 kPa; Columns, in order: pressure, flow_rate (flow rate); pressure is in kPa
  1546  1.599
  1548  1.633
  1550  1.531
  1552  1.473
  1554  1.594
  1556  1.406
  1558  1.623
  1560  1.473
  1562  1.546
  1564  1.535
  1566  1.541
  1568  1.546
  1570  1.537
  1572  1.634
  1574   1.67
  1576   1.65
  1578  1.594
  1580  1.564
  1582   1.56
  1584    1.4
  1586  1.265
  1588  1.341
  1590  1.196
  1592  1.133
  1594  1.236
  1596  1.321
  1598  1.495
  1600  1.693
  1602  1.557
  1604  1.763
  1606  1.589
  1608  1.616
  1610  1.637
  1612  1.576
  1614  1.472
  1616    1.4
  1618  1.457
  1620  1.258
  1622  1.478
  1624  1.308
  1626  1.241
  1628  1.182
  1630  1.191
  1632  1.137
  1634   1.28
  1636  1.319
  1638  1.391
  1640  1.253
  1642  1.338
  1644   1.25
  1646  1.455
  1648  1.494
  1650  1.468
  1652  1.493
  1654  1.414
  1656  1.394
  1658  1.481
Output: 1.406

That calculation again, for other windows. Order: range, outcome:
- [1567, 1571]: 1.537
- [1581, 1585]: 1.4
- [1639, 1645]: 1.25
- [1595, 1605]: 1.321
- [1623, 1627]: 1.241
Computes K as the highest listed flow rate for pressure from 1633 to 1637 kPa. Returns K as 1.319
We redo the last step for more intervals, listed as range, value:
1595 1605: 1.763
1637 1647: 1.455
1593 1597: 1.321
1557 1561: 1.623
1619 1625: 1.478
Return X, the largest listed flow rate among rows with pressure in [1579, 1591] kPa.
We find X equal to 1.564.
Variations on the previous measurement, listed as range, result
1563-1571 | 1.546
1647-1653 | 1.494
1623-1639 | 1.391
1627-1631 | 1.191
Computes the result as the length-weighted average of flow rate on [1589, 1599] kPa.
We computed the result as 1.28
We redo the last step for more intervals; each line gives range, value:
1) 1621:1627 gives 1.34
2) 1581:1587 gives 1.41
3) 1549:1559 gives 1.53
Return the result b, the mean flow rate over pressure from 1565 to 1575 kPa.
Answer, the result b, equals 1.59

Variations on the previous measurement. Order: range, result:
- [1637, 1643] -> 1.33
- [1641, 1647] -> 1.35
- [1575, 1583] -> 1.59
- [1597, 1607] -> 1.62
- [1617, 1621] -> 1.36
